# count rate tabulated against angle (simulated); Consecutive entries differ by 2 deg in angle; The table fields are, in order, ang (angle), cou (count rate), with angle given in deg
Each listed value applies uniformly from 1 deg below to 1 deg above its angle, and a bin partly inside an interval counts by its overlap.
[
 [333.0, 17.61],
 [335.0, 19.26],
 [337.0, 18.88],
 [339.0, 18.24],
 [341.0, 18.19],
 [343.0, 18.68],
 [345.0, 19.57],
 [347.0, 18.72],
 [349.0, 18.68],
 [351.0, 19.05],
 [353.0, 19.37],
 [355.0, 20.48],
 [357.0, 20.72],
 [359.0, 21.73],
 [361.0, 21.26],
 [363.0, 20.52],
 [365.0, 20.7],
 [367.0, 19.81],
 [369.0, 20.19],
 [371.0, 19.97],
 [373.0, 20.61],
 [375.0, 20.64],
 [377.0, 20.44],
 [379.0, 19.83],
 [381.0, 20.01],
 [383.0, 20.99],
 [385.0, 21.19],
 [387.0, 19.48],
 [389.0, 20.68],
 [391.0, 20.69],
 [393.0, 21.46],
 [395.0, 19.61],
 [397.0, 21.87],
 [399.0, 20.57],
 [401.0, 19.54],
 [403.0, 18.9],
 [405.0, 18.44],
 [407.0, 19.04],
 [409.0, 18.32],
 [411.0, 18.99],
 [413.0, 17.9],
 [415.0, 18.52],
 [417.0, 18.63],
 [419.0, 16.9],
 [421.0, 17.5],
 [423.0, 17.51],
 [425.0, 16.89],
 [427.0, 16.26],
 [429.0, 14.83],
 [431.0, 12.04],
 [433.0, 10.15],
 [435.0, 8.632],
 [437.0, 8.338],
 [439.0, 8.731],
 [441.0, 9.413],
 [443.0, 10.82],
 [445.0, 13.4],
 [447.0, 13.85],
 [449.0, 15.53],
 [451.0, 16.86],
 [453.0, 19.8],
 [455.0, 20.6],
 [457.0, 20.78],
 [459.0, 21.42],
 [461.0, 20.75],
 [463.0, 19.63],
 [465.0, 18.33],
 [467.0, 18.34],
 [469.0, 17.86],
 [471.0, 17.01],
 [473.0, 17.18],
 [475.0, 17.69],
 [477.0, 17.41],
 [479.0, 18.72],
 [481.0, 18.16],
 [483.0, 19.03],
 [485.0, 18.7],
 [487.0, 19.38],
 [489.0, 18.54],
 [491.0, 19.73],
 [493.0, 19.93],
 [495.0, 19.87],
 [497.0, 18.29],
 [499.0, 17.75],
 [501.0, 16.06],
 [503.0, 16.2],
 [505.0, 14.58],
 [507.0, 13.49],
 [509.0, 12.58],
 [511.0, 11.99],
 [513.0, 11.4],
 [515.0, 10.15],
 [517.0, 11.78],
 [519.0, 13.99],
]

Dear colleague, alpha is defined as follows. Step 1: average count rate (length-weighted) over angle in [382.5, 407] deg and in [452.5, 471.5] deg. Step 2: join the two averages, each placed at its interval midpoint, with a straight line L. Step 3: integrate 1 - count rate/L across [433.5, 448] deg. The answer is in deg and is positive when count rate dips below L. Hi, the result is 6.8 deg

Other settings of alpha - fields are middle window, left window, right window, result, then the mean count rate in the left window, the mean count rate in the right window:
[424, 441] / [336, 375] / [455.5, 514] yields 6.1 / 19.8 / 17.6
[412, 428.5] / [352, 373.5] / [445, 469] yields 1.6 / 20.5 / 18.5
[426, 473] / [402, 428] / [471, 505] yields 6.9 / 18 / 18.1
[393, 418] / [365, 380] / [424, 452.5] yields -4.3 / 20.2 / 12.7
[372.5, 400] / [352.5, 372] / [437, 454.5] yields -3.2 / 20.5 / 13.5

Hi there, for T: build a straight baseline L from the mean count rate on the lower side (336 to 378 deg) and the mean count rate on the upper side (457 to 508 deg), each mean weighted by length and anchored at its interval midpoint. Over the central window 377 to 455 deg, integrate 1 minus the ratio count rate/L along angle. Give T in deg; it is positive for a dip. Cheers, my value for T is 8.7 deg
